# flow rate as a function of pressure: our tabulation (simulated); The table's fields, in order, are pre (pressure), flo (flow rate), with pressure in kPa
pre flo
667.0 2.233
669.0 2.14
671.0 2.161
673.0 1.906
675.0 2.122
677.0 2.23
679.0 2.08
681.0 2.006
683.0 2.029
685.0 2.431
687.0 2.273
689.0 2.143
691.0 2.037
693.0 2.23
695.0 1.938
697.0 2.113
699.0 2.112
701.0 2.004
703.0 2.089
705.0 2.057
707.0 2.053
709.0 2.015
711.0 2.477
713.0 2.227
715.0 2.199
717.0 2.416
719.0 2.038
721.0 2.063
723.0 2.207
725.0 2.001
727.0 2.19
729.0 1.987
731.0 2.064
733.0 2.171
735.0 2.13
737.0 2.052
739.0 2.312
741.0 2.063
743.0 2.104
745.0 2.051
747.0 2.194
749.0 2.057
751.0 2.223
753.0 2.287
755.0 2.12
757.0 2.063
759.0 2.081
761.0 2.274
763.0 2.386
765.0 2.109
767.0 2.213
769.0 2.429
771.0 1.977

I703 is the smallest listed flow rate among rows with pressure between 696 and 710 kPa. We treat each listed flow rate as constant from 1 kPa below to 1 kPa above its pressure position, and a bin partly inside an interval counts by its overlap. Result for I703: 2.004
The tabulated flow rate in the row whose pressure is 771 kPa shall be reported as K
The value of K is 1.977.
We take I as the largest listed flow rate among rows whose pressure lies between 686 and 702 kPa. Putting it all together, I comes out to 2.273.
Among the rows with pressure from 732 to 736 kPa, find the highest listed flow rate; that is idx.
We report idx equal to 2.171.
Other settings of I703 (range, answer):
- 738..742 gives 2.063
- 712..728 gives 2.001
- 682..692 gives 2.029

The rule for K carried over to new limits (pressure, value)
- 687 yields 2.273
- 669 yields 2.14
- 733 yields 2.171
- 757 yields 2.063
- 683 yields 2.029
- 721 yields 2.063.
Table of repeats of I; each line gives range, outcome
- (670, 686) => 2.431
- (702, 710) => 2.089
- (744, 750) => 2.194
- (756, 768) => 2.386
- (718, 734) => 2.207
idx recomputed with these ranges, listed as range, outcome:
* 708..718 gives 2.477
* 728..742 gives 2.312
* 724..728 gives 2.19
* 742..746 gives 2.104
